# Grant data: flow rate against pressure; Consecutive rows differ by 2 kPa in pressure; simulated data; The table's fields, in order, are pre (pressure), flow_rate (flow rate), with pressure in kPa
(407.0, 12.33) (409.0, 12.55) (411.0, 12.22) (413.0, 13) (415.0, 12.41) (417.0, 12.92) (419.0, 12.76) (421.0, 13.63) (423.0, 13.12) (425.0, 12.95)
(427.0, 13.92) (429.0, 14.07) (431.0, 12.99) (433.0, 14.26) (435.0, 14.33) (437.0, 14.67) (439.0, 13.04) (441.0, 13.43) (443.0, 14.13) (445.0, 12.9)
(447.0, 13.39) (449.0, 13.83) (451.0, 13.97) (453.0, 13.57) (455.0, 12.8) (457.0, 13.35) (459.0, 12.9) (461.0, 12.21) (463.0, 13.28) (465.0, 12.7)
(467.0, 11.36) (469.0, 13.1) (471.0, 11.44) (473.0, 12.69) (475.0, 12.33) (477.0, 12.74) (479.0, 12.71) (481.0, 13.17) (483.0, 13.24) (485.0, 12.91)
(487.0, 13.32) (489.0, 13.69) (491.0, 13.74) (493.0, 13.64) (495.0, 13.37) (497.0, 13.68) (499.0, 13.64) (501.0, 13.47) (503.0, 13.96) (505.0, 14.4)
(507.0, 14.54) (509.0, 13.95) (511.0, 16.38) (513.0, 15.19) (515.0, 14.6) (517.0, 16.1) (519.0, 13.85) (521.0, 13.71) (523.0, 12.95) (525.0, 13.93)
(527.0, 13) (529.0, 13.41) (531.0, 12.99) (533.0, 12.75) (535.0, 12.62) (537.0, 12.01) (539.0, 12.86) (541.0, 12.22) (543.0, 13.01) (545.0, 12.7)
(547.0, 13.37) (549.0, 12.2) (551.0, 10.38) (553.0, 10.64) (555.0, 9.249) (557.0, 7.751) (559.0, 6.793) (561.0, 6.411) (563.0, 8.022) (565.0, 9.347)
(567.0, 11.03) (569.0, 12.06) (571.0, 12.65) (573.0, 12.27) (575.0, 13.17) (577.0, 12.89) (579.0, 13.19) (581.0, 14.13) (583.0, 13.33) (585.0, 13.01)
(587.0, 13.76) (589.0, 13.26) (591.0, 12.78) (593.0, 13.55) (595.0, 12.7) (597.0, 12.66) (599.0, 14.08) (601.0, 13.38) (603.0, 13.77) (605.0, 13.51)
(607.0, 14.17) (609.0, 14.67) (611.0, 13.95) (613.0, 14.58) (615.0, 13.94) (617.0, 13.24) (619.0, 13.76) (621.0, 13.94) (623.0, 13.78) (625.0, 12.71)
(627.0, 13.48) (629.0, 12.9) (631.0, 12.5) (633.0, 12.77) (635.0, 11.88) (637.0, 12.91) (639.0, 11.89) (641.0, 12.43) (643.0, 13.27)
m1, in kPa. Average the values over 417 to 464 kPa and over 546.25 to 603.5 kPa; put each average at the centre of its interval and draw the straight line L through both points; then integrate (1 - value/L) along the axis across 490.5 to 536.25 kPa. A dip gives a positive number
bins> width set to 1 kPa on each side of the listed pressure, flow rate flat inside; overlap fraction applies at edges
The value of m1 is -5.0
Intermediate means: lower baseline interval 13.4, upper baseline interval 11.8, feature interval 13.9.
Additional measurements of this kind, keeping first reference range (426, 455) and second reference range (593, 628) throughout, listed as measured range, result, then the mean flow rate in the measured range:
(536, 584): 8.28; 11.3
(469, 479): 0.94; 12.4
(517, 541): 0.88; 13.2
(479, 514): -0.43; 13.9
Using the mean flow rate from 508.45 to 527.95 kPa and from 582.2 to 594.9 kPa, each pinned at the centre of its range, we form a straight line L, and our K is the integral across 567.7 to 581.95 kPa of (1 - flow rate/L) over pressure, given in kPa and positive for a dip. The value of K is 0.6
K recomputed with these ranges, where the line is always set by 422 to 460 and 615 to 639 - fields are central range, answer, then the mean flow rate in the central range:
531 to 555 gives 2.0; 12.2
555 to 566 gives 4.5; 7.81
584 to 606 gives -0.3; 13.3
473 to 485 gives 0.6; 12.8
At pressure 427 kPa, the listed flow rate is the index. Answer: 13.92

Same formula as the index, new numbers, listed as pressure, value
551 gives 10.38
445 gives 12.9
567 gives 11.03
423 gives 13.12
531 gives 12.99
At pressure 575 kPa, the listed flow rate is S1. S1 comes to 13.17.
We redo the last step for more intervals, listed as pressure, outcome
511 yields 16.38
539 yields 12.86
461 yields 12.21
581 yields 14.13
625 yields 12.71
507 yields 14.54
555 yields 9.249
